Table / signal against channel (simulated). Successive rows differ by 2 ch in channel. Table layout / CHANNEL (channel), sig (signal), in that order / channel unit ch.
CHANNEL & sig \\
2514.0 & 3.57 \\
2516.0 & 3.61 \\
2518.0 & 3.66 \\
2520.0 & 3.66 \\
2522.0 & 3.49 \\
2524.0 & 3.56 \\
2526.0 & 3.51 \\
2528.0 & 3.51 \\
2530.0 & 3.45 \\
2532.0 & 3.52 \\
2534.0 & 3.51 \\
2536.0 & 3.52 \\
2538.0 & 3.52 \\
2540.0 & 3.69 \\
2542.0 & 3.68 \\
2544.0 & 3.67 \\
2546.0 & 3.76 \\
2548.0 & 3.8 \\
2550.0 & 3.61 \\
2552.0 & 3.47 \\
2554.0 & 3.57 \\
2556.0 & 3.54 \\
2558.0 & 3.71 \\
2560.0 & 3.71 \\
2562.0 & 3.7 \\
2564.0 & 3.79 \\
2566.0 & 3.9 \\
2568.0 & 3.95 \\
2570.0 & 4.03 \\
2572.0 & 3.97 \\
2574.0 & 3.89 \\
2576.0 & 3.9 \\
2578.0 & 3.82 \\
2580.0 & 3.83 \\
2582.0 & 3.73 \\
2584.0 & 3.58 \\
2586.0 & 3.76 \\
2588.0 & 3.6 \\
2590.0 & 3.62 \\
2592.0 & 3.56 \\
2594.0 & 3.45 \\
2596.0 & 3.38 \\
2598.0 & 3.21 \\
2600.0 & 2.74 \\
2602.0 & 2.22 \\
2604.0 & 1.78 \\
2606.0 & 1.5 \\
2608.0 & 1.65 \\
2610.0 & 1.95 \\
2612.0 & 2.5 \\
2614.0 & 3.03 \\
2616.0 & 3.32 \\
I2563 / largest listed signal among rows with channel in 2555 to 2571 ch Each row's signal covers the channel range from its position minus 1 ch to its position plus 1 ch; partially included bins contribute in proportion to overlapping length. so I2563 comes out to 4.03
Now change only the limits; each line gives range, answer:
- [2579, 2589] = 3.83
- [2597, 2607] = 3.21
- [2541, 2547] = 3.76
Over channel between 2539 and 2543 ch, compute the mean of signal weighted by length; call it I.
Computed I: 3.69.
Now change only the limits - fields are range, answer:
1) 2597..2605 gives 2.49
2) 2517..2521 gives 3.66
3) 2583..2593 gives 3.62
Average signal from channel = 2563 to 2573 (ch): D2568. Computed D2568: 3.93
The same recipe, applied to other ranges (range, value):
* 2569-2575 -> 3.96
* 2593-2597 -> 3.42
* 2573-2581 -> 3.86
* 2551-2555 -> 3.52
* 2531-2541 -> 3.55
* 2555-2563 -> 3.67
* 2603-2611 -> 1.72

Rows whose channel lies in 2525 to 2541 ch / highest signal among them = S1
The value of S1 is 3.69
